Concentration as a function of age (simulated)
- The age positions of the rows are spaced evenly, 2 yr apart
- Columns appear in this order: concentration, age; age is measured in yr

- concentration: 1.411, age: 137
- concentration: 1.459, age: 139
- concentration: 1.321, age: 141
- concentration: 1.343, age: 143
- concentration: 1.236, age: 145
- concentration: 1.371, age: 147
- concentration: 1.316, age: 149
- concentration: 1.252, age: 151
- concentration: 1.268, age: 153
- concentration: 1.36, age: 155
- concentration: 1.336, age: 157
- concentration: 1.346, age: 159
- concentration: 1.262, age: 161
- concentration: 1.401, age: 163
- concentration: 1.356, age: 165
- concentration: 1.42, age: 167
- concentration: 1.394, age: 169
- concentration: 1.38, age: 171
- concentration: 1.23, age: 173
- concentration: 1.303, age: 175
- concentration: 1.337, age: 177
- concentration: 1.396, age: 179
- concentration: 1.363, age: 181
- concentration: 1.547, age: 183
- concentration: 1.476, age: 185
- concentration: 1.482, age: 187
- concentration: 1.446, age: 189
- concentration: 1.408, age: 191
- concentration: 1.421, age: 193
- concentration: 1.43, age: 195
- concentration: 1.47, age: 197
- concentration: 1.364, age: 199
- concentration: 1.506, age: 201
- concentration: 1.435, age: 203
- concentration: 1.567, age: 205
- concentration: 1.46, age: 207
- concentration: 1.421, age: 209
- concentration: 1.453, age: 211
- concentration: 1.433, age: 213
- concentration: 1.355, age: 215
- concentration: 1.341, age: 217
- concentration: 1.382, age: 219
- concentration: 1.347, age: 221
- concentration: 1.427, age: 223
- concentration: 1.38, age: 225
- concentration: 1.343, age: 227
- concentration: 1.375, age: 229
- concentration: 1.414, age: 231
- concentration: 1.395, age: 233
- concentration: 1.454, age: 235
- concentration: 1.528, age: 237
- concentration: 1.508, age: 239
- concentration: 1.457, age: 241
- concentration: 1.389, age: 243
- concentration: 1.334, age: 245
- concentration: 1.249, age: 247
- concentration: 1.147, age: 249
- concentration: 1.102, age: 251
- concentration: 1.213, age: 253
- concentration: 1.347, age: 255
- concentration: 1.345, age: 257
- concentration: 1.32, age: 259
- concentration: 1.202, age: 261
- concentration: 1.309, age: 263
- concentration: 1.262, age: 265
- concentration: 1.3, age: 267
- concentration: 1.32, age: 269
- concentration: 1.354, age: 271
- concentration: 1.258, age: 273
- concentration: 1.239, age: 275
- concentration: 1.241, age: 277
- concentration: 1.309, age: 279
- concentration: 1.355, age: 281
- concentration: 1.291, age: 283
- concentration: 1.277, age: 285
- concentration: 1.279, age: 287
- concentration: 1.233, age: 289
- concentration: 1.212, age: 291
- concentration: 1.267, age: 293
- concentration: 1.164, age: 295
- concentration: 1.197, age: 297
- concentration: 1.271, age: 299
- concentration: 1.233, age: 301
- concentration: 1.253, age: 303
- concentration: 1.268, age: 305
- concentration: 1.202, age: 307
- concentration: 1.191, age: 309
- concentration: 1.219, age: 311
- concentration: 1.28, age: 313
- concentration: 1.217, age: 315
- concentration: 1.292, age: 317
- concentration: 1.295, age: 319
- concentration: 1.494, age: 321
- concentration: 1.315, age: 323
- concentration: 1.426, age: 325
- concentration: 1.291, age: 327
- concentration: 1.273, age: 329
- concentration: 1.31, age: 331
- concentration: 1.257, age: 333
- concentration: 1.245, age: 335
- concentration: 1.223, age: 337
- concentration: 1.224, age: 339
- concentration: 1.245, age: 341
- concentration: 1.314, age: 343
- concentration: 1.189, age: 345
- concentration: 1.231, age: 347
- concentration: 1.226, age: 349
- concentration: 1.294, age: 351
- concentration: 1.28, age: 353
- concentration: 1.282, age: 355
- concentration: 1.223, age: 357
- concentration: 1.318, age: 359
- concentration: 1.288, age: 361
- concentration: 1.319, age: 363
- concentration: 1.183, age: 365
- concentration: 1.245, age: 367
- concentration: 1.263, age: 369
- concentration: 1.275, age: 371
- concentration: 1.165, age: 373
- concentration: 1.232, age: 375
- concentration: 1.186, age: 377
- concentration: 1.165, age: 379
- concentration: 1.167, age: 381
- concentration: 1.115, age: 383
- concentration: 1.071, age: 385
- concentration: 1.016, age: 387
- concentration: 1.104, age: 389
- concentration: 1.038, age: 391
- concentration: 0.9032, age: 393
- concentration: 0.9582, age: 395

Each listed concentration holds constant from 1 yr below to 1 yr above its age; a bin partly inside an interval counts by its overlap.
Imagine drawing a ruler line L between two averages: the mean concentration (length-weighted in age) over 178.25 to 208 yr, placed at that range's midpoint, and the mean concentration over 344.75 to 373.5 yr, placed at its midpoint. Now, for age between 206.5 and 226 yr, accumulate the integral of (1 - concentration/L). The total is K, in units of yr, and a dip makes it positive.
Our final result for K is 0.36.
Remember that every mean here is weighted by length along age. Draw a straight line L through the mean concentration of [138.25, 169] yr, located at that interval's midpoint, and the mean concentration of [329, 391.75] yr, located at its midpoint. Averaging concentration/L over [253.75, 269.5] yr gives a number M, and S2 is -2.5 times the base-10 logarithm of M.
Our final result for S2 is -0.02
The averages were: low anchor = 1.34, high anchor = 1.22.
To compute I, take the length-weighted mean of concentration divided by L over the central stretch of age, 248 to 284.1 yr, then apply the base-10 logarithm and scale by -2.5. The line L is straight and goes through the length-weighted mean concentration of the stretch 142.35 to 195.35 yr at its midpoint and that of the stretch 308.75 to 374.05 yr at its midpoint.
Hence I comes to 0.03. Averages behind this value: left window 1.37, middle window 1.27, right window 1.27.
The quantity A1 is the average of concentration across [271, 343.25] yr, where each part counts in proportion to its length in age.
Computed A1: 1.27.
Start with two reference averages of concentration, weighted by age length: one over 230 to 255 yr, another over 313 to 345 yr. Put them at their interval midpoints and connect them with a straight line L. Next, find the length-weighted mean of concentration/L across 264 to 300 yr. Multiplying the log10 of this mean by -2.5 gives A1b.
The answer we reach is 0.05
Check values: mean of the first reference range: 1.35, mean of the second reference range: 1.29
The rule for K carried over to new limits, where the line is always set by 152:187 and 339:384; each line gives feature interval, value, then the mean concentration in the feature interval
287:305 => 0.66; 1.23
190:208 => -1.40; 1.45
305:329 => -0.47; 1.29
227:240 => -1.13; 1.44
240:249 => -0.12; 1.33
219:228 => -0.31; 1.38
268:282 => -0.02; 1.3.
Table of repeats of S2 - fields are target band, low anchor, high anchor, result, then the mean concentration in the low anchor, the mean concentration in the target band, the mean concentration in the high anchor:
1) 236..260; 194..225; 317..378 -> 0.04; 1.42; 1.33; 1.27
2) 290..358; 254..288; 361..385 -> -0.01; 1.29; 1.26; 1.21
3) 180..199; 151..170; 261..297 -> -0.09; 1.34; 1.44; 1.27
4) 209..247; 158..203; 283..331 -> -0.04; 1.4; 1.4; 1.27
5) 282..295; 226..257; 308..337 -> 0.05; 1.35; 1.25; 1.29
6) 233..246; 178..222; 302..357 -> -0.04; 1.43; 1.44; 1.27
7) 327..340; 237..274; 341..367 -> 0.01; 1.31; 1.26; 1.26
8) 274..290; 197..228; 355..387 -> 0.04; 1.42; 1.28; 1.21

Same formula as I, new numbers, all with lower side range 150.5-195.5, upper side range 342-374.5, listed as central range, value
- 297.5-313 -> 0.05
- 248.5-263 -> 0.06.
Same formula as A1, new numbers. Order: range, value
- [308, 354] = 1.28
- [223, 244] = 1.42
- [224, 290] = 1.32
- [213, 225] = 1.38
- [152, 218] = 1.4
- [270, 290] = 1.28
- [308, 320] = 1.25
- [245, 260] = 1.25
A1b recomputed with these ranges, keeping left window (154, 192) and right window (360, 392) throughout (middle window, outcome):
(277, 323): -0.01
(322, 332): -0.08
